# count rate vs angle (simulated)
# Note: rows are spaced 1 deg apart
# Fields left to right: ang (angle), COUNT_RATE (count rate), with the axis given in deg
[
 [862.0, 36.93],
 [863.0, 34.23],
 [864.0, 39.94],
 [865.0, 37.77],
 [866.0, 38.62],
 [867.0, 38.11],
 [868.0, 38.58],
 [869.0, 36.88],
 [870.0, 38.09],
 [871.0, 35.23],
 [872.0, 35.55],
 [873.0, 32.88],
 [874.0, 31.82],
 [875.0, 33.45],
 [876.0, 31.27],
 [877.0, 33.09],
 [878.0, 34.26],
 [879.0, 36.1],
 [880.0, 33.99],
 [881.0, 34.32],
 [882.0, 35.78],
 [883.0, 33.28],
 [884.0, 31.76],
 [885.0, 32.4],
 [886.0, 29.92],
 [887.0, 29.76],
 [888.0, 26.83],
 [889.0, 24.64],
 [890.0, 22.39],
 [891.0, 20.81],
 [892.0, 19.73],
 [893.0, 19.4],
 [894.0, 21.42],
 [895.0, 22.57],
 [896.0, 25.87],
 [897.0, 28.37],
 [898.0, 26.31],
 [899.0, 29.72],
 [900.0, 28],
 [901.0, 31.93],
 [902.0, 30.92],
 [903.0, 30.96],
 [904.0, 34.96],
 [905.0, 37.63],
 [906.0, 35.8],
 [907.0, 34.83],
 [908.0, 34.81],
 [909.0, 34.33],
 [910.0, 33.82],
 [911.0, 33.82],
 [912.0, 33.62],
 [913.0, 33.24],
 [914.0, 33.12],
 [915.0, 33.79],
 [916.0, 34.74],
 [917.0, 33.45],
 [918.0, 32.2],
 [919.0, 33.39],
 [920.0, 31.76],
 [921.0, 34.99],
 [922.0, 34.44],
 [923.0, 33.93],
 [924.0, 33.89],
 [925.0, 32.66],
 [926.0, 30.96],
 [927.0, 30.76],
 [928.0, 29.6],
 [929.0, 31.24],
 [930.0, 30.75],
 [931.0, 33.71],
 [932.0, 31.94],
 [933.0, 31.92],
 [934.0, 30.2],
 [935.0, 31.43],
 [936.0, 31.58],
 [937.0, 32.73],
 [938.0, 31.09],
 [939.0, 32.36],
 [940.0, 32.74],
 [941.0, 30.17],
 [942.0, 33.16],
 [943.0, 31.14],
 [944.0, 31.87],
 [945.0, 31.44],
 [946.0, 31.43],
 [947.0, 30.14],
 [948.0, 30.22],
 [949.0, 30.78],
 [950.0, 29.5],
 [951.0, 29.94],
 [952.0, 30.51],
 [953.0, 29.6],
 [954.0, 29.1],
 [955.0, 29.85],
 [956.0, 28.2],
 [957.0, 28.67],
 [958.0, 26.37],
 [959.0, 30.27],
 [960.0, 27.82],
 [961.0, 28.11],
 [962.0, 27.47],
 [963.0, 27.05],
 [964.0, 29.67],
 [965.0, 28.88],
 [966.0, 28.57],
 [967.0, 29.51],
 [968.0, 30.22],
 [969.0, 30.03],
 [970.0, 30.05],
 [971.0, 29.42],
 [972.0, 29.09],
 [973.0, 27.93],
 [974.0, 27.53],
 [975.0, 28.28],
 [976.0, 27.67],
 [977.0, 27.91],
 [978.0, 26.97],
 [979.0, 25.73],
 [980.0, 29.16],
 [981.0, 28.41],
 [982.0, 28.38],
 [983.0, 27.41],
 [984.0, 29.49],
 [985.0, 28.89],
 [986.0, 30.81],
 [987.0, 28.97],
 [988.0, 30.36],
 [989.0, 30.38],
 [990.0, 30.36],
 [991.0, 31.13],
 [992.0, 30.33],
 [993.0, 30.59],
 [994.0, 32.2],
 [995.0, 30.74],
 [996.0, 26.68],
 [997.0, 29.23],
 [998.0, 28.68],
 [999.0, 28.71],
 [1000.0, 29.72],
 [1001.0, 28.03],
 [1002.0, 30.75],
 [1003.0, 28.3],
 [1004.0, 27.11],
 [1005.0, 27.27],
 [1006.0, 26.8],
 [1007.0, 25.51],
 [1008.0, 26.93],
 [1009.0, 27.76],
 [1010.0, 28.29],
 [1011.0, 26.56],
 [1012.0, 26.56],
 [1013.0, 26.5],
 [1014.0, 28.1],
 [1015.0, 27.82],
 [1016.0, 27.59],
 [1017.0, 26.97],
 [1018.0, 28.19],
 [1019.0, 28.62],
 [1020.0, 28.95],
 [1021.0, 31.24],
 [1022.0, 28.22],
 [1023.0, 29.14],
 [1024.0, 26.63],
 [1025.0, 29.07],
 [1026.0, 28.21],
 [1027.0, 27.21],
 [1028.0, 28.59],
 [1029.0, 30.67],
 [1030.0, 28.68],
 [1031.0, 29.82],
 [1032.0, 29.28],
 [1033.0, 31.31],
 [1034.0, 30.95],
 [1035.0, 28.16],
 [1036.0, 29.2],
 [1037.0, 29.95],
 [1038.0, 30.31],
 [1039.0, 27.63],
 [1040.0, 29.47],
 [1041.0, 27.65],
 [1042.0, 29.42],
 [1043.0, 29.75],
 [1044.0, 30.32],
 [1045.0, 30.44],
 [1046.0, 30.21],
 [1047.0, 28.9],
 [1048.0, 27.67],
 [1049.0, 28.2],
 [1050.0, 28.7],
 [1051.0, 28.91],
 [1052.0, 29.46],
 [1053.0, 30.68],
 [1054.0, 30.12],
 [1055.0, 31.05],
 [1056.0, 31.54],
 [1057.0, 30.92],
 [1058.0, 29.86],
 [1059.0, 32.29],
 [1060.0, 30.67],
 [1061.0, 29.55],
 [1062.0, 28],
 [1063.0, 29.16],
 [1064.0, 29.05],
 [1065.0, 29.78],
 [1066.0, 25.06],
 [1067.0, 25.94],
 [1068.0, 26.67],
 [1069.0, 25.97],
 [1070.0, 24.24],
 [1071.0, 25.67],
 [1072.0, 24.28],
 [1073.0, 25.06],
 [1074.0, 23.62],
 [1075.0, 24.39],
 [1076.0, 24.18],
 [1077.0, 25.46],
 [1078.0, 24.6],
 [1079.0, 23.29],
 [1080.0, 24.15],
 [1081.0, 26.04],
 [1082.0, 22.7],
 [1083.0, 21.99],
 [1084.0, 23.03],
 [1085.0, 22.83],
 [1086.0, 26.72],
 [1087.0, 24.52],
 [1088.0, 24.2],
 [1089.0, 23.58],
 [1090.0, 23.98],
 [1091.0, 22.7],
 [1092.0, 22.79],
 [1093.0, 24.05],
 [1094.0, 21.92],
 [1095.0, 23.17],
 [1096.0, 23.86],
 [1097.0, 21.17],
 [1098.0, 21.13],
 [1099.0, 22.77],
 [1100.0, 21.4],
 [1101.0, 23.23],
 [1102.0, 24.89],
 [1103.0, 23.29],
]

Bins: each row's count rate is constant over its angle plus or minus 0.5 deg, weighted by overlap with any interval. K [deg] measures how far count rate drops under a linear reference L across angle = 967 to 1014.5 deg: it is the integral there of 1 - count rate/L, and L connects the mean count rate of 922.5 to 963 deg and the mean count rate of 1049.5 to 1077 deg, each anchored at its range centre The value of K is 1.5 deg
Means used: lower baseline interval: 30.7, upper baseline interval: 27.9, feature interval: 28.6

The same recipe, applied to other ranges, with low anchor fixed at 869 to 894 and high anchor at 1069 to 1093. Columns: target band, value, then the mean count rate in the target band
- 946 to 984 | -1.22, 28.8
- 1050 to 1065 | -3.10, 30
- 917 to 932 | -1.66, 32.5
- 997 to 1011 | -0.70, 28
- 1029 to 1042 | -1.93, 29.4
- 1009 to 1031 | -1.77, 28.2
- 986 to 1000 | -1.51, 29.9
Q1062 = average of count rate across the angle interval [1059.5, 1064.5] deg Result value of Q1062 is 29.3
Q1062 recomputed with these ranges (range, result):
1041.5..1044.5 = 29.8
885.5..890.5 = 26.7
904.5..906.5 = 36.7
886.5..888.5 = 28.3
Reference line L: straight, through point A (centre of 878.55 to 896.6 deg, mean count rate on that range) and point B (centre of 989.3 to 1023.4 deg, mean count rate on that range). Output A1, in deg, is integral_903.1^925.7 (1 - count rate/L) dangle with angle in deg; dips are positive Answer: -4.8 deg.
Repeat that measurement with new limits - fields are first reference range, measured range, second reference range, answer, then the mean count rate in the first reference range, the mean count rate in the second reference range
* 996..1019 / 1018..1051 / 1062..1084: -2.92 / 27.8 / 25.3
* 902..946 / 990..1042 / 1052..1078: 1.35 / 32.8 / 27.7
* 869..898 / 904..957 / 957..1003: -4.95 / 29.9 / 29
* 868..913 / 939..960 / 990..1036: -0.23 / 31.1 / 28.6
